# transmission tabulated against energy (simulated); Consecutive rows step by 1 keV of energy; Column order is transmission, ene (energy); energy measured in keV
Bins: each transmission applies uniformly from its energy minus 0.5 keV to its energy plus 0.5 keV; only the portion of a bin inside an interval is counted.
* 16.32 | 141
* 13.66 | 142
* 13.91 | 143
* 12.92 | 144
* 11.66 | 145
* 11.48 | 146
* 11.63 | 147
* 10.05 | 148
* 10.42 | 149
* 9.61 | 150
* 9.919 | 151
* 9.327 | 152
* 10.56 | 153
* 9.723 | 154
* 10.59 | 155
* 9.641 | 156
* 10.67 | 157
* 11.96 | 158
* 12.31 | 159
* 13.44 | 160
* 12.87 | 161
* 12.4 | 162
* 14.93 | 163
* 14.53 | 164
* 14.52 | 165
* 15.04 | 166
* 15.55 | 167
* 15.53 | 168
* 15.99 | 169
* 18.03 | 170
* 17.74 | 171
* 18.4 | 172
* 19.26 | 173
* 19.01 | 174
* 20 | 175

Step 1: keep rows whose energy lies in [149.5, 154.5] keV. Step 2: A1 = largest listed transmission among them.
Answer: 10.56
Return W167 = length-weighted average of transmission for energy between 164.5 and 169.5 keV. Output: 15.3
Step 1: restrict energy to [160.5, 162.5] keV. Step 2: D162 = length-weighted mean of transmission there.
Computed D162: 12.6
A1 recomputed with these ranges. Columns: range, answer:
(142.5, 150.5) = 13.91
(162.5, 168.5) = 15.55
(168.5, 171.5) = 18.03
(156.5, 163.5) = 14.93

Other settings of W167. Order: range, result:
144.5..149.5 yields 11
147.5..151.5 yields 10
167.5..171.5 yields 16.8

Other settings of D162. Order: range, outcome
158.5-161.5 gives 12.9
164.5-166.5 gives 14.8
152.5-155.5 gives 10.3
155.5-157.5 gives 10.2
